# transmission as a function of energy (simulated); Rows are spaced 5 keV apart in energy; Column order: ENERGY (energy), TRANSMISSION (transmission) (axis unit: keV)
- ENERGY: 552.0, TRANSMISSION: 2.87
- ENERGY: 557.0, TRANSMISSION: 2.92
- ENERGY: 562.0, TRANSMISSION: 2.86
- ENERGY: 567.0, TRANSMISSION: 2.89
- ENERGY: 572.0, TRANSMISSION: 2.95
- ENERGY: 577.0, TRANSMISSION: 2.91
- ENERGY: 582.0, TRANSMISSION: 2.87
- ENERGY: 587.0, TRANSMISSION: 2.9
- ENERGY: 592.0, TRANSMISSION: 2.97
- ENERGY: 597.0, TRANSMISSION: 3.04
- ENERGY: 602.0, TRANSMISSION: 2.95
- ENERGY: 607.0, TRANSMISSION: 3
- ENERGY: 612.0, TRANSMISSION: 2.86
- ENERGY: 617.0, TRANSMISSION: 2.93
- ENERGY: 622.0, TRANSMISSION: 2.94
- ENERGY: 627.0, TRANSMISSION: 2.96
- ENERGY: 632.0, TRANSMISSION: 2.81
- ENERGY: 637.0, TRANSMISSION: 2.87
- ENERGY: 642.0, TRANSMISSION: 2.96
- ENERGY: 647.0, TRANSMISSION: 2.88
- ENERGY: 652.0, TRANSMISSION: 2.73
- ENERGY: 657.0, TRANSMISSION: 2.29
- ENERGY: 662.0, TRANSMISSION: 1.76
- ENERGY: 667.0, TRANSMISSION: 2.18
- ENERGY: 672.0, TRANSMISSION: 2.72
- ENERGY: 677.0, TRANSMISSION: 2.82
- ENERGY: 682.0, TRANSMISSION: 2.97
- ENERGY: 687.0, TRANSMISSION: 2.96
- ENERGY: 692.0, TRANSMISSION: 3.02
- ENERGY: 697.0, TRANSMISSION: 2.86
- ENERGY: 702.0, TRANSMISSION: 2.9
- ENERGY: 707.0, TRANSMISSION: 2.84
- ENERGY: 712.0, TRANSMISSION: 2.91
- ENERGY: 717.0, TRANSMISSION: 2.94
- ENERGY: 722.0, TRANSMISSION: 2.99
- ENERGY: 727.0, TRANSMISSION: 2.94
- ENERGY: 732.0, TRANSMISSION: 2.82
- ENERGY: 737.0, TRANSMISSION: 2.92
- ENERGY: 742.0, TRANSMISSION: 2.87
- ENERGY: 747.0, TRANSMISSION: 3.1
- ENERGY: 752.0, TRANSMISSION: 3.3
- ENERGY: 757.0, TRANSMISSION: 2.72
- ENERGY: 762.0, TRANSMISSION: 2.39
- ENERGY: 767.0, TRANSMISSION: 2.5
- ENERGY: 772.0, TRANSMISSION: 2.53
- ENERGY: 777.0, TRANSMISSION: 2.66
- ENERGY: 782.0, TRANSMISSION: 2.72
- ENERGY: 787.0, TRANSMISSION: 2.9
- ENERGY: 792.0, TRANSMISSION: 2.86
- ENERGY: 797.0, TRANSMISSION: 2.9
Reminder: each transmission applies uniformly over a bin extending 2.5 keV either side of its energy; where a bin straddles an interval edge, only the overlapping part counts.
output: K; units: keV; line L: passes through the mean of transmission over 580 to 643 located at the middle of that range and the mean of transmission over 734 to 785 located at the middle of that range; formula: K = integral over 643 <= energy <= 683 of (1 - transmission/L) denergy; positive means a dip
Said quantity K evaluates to 4.6 keV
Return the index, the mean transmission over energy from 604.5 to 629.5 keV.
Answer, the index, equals 2.94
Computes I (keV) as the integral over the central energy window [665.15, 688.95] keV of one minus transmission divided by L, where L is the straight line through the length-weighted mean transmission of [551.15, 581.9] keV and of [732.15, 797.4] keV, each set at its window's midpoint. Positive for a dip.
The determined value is 0.8 keV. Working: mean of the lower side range 2.9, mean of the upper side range 2.8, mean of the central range 2.74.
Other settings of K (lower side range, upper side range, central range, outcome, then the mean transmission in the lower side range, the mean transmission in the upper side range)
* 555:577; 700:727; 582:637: -0.4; 2.91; 2.92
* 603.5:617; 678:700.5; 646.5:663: 2.9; 2.93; 2.94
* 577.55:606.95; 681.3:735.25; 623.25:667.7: 4.6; 2.95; 2.92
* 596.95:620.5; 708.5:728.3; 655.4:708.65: 4.9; 2.95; 2.94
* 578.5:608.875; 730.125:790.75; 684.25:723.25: -1.1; 2.95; 2.79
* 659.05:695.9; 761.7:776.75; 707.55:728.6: -2.9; 2.64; 2.51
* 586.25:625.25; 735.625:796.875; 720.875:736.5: -0.5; 2.95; 2.79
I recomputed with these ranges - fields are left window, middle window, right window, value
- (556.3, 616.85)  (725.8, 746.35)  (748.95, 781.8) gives -1.3 keV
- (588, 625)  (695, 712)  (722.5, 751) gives 0.5 keV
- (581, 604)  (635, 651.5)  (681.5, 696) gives 0.4 keV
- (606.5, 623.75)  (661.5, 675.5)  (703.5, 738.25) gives 2.8 keV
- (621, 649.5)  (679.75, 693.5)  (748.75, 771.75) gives -0.7 keV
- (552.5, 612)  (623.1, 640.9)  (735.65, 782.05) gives 0.0 keV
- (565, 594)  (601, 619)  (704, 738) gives -0.1 keV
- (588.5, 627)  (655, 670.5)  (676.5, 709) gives 4.3 keV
